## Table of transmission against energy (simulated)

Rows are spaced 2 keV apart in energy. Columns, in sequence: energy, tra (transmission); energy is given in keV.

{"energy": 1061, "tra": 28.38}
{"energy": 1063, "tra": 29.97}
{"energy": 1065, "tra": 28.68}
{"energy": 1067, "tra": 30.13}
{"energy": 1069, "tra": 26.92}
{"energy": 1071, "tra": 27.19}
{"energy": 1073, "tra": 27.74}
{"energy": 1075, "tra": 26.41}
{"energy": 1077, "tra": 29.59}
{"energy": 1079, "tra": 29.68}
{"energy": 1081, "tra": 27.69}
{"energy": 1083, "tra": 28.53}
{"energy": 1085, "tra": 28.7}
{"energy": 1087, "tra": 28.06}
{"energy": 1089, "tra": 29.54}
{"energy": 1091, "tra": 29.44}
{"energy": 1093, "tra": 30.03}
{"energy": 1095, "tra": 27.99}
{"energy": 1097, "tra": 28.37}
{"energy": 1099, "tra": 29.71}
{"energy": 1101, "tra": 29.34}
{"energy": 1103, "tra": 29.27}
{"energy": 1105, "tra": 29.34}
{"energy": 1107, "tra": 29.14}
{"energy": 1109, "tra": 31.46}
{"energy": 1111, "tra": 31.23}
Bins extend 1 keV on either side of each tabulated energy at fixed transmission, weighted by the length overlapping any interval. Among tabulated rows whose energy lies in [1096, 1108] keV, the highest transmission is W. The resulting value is 29.71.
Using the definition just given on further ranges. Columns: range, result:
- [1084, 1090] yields 29.54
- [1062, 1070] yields 30.13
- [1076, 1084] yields 29.68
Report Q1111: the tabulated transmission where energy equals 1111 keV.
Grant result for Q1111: 31.23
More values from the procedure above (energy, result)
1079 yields 29.68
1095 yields 27.99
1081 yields 27.69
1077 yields 29.59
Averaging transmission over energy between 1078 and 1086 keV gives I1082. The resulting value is 28.7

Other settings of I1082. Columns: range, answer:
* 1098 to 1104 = 29.4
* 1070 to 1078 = 27.7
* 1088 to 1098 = 29.1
